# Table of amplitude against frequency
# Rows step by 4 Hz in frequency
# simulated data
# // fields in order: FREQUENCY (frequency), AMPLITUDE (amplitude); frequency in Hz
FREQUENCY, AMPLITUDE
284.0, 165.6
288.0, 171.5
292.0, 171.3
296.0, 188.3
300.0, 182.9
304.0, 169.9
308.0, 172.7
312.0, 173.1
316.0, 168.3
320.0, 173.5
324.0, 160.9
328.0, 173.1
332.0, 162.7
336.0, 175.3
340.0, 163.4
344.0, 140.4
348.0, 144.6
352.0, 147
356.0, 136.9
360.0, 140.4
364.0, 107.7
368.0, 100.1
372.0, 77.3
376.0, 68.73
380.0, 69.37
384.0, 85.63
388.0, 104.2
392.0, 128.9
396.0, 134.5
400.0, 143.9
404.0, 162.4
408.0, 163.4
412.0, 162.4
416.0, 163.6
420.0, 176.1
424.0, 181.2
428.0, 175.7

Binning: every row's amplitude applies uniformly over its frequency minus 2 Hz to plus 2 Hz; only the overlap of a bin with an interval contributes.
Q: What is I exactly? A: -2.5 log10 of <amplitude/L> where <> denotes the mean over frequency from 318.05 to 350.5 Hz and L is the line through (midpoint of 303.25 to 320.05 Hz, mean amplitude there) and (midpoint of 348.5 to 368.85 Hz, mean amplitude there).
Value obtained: -0.072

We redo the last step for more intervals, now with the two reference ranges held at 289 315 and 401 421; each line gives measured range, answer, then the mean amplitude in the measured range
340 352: 0.17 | 147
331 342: 0.03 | 168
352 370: 0.34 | 124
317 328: 0.03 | 168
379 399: 0.47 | 108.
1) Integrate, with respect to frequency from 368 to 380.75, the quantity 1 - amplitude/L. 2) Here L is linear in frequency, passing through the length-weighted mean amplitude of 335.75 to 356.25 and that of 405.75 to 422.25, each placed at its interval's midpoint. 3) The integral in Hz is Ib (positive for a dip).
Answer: 6.5 Hz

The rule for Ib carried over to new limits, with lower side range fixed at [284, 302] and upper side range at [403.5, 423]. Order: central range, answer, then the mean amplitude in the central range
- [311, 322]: 0.2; 172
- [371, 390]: 9.9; 81.2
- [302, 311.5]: 0.2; 172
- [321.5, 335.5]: 0.6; 167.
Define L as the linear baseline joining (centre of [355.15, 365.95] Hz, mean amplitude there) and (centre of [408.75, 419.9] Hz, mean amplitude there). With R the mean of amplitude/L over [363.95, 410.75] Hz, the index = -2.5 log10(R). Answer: 0.292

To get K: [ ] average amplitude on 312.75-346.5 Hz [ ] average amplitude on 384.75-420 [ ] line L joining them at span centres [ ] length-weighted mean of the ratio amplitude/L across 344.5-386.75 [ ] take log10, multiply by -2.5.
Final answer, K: 0.39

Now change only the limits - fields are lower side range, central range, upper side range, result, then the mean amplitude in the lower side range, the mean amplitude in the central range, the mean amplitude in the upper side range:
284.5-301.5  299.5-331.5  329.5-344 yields -0.004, 177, 171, 164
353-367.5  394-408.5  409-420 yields 0.046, 127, 150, 165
